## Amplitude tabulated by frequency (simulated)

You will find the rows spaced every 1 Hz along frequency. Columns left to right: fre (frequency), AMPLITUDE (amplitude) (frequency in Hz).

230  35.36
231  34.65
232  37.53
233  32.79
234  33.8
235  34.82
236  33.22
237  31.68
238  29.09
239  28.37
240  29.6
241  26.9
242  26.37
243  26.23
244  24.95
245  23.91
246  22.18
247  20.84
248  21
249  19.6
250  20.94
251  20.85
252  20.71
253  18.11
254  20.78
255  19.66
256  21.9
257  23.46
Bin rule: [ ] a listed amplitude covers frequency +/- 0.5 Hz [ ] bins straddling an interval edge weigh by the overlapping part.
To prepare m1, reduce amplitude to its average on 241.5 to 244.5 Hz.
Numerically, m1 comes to 25.8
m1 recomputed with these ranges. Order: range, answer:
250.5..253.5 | 19.9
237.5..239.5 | 28.7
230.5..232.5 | 36.1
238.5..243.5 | 27.5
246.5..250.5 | 20.6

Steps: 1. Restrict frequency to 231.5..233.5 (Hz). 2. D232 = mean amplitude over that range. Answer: 35.2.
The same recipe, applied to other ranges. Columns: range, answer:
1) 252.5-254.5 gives 19.4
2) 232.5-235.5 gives 33.8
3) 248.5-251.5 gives 20.5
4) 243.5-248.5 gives 22.6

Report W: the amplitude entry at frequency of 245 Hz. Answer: 23.91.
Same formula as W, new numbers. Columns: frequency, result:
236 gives 33.22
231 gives 34.65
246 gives 22.18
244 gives 24.95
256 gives 21.9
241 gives 26.9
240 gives 29.6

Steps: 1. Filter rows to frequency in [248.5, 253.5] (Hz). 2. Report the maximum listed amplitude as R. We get 20.94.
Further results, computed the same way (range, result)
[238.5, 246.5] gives 29.6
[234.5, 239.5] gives 34.82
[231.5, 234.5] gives 37.53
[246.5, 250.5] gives 21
